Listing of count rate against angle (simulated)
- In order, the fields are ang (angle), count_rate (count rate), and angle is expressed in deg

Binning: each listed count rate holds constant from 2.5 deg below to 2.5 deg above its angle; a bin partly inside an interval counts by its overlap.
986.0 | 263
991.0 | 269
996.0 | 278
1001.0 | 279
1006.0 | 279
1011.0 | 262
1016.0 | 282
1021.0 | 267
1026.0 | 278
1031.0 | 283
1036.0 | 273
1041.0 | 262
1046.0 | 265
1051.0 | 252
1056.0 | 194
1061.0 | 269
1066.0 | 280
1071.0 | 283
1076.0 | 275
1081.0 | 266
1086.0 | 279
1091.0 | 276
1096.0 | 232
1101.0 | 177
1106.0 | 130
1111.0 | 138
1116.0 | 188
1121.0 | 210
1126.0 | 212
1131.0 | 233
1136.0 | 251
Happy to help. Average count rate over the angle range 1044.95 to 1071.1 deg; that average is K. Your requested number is 254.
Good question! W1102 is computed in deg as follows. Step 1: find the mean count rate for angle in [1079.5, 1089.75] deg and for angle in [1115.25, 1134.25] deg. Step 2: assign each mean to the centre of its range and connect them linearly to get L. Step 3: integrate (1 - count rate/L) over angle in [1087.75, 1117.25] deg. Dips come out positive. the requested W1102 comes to 6.71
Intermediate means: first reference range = 274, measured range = 193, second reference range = 214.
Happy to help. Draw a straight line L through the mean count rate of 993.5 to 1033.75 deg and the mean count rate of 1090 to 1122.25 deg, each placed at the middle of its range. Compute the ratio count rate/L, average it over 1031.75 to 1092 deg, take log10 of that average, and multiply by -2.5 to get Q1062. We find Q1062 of -0.159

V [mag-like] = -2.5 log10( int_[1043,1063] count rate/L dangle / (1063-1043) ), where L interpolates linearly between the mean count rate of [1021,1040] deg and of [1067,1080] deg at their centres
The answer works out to 0.13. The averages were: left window 275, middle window 245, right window 278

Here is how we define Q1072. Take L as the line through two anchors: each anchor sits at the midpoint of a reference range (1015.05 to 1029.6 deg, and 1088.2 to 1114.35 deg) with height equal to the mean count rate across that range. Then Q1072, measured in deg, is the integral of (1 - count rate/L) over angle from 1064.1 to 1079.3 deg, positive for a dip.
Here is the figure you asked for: -3.8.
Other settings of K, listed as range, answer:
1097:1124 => 173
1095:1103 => 201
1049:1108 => 244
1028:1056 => 261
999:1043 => 274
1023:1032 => 279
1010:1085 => 266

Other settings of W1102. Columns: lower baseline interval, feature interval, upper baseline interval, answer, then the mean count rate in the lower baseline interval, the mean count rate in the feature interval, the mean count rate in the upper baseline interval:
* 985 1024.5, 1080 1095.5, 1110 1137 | -2.9 deg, 273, 269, 207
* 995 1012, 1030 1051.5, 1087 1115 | -2.0 deg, 275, 267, 195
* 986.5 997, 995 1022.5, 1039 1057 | -1.1 deg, 271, 275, 247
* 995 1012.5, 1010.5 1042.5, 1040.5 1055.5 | -1.3 deg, 275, 273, 251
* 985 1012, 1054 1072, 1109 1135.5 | -1.6 deg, 273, 256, 201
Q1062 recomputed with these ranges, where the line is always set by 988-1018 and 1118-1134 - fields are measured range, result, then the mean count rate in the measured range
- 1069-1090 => -0.15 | 276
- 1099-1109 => 0.45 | 152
